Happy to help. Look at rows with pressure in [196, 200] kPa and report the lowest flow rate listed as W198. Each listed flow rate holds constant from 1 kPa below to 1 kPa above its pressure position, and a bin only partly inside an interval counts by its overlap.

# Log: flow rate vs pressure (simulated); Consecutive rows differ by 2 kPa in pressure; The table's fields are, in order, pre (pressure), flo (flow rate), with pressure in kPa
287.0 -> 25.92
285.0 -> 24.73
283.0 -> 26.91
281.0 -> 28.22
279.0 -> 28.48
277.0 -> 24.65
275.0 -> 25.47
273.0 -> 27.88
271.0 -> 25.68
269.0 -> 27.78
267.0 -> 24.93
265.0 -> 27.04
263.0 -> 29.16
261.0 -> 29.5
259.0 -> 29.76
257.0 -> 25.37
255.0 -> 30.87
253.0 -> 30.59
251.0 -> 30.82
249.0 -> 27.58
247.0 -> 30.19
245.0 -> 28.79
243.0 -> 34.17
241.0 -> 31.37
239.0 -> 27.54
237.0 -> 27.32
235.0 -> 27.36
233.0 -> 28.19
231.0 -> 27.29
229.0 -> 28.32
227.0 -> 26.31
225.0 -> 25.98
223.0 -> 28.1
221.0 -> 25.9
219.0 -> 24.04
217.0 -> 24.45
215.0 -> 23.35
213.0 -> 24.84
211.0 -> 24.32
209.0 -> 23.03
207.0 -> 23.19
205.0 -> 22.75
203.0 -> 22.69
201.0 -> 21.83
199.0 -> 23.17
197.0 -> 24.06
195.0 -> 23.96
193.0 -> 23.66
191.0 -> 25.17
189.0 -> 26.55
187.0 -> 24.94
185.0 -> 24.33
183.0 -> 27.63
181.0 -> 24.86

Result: 23.17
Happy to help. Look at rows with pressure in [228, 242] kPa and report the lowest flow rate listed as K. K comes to 27.29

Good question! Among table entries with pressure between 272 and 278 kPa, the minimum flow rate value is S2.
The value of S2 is 24.65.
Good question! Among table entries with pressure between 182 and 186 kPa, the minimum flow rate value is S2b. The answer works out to 24.33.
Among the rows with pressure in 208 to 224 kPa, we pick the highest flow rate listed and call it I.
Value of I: 28.1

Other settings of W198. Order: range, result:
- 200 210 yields 21.83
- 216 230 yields 24.04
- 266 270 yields 24.93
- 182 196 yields 23.66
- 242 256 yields 27.58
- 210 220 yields 23.35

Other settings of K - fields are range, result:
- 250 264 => 25.37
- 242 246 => 28.79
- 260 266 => 27.04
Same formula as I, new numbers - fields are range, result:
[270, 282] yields 28.48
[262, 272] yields 29.16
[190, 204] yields 25.17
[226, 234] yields 28.32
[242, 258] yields 34.17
